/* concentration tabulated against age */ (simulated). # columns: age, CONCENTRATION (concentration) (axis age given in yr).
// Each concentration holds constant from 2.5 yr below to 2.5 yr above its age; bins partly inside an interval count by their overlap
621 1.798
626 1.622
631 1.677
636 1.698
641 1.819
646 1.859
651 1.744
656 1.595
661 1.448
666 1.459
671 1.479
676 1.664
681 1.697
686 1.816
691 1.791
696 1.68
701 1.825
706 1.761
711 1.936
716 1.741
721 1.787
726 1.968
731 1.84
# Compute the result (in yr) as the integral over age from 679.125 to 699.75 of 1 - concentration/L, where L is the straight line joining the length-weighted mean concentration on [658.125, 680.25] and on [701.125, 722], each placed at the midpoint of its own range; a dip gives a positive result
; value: -1.1 yr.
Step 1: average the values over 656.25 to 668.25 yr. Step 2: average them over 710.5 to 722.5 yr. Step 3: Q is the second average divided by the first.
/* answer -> 1.2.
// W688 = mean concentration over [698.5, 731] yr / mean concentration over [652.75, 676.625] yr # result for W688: 1.20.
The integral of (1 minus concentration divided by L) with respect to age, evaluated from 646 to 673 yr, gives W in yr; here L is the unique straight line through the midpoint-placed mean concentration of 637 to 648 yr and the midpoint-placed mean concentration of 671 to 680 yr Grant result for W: 2.25 yr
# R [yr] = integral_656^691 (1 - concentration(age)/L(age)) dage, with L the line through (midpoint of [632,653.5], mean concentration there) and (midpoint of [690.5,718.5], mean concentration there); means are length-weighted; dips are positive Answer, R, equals 3.4 yr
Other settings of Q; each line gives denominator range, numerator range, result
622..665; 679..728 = 1.07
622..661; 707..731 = 1.09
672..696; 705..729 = 1.07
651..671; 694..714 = 1.18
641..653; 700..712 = 1.01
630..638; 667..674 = 0.88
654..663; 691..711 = 1.17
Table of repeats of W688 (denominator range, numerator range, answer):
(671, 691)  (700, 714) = 1.08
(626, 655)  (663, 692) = 0.94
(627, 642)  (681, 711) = 1.04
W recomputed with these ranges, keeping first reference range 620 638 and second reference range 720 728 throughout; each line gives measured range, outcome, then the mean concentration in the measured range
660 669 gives 1.6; 1.46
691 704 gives 0.5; 1.76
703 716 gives 0.2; 1.83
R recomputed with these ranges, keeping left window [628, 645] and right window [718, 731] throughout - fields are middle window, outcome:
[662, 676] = 2.23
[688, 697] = 0.35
